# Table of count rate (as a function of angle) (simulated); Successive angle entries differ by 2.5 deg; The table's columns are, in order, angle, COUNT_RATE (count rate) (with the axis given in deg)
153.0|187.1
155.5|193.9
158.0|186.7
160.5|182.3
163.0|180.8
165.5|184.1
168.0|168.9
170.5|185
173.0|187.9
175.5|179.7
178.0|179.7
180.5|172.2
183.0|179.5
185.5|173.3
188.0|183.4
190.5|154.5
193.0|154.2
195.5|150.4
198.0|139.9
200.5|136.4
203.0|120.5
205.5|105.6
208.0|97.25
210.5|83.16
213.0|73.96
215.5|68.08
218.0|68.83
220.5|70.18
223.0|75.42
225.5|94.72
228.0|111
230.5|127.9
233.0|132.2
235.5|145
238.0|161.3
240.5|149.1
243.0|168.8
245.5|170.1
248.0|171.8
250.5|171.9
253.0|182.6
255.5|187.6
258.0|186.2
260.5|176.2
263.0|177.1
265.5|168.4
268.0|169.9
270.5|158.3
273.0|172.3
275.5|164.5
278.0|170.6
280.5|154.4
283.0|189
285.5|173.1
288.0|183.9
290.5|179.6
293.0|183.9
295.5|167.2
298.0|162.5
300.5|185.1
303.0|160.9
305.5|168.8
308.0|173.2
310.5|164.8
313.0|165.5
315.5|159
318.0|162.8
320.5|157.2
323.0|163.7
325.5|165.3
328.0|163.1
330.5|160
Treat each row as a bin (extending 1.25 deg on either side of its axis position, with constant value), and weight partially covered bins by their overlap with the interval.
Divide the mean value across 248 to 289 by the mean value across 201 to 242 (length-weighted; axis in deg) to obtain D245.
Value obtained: 1.64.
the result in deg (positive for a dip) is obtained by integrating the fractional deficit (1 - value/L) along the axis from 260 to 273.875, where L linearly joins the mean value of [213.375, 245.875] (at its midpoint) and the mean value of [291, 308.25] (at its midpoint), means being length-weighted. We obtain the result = -2.32 deg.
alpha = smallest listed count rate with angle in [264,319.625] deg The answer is 154.4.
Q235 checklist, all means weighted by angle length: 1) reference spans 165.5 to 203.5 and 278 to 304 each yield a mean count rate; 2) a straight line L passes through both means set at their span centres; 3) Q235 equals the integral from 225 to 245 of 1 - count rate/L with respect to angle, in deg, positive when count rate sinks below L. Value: 3.61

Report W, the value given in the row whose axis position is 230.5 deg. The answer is 127.9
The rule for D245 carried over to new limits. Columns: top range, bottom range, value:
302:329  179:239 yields 1.32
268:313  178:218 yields 1.29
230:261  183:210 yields 1.16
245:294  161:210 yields 1.10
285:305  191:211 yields 1.38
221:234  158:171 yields 0.58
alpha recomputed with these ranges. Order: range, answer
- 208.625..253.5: 68.08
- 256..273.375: 158.3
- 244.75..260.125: 170.1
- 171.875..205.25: 120.5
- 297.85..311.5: 160.9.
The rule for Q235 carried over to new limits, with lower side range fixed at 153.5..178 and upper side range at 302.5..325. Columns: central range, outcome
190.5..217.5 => 9.8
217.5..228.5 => 5.8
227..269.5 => 2.4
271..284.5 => -0.1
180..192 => 0.6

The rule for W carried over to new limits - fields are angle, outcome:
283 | 189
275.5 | 164.5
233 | 132.2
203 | 120.5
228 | 111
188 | 183.4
